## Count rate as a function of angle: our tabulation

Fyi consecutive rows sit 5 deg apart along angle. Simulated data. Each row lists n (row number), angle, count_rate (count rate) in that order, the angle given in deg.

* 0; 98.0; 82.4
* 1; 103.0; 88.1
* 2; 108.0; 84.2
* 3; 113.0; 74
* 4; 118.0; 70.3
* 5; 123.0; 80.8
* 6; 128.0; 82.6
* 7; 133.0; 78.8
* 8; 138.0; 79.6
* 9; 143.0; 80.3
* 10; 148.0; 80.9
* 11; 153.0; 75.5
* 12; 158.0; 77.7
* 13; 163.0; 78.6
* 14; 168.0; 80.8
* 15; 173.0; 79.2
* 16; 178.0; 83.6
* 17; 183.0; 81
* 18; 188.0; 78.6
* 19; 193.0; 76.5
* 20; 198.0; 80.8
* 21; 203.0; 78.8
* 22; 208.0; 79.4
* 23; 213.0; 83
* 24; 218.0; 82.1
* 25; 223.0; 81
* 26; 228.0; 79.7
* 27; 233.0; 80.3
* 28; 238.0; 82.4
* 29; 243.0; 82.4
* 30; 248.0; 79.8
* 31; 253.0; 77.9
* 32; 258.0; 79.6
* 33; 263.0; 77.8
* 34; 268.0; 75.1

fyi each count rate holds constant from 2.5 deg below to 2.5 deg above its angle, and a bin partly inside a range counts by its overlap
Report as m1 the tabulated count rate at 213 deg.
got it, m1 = 83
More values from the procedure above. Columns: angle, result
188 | 78.6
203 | 78.8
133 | 78.8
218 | 82.1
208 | 79.4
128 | 82.6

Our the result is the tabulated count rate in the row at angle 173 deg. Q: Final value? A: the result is 79.2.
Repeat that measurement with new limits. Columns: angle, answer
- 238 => 82.4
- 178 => 83.6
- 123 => 80.8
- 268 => 75.1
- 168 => 80.8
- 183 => 81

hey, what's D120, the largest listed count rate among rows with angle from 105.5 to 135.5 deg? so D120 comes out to 84.2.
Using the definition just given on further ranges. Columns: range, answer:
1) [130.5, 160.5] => 80.9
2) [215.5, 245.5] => 82.4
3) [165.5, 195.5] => 83.6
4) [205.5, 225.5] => 83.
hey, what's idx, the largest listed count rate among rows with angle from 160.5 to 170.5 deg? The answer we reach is 80.8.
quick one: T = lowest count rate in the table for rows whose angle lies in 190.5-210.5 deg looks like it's 76.5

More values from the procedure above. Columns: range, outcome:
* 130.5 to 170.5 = 75.5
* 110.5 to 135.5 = 70.3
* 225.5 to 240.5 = 79.7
